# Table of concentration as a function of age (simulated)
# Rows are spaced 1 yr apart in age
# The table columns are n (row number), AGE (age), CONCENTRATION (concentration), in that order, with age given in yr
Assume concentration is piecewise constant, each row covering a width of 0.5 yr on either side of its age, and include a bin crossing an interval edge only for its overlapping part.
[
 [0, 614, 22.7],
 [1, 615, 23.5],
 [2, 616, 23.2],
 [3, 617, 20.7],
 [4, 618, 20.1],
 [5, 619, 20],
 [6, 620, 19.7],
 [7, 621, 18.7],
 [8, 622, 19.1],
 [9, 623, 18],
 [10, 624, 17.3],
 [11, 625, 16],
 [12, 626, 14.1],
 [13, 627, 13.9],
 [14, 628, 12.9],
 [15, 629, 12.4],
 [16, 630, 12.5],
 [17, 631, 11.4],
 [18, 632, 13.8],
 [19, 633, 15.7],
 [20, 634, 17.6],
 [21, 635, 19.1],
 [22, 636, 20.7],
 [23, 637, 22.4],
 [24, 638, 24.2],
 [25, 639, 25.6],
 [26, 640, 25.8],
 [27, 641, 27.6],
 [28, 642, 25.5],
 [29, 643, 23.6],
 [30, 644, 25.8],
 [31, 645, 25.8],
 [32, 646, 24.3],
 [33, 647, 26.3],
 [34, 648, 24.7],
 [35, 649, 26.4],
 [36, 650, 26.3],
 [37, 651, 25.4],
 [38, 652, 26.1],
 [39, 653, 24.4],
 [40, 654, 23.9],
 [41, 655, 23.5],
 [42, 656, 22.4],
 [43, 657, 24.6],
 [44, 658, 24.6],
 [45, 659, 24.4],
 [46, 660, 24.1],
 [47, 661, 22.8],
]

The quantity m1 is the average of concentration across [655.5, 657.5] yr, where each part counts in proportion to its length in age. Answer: 23.5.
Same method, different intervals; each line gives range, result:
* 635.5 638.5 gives 22.4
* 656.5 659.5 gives 24.5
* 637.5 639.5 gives 24.9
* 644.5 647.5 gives 25.5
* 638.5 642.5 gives 26.1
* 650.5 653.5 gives 25.3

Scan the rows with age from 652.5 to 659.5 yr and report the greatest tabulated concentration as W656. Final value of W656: 24.6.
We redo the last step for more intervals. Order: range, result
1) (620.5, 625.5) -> 19.1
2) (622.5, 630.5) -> 18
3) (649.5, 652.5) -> 26.3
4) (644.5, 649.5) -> 26.4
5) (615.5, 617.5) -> 23.2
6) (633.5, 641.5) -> 27.6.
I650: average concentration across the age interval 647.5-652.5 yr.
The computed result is 25.8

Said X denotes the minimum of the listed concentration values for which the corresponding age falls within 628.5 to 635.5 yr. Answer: 11.4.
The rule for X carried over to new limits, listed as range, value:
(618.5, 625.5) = 16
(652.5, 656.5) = 22.4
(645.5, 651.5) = 24.3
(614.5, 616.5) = 23.2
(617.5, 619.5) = 20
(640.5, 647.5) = 23.6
